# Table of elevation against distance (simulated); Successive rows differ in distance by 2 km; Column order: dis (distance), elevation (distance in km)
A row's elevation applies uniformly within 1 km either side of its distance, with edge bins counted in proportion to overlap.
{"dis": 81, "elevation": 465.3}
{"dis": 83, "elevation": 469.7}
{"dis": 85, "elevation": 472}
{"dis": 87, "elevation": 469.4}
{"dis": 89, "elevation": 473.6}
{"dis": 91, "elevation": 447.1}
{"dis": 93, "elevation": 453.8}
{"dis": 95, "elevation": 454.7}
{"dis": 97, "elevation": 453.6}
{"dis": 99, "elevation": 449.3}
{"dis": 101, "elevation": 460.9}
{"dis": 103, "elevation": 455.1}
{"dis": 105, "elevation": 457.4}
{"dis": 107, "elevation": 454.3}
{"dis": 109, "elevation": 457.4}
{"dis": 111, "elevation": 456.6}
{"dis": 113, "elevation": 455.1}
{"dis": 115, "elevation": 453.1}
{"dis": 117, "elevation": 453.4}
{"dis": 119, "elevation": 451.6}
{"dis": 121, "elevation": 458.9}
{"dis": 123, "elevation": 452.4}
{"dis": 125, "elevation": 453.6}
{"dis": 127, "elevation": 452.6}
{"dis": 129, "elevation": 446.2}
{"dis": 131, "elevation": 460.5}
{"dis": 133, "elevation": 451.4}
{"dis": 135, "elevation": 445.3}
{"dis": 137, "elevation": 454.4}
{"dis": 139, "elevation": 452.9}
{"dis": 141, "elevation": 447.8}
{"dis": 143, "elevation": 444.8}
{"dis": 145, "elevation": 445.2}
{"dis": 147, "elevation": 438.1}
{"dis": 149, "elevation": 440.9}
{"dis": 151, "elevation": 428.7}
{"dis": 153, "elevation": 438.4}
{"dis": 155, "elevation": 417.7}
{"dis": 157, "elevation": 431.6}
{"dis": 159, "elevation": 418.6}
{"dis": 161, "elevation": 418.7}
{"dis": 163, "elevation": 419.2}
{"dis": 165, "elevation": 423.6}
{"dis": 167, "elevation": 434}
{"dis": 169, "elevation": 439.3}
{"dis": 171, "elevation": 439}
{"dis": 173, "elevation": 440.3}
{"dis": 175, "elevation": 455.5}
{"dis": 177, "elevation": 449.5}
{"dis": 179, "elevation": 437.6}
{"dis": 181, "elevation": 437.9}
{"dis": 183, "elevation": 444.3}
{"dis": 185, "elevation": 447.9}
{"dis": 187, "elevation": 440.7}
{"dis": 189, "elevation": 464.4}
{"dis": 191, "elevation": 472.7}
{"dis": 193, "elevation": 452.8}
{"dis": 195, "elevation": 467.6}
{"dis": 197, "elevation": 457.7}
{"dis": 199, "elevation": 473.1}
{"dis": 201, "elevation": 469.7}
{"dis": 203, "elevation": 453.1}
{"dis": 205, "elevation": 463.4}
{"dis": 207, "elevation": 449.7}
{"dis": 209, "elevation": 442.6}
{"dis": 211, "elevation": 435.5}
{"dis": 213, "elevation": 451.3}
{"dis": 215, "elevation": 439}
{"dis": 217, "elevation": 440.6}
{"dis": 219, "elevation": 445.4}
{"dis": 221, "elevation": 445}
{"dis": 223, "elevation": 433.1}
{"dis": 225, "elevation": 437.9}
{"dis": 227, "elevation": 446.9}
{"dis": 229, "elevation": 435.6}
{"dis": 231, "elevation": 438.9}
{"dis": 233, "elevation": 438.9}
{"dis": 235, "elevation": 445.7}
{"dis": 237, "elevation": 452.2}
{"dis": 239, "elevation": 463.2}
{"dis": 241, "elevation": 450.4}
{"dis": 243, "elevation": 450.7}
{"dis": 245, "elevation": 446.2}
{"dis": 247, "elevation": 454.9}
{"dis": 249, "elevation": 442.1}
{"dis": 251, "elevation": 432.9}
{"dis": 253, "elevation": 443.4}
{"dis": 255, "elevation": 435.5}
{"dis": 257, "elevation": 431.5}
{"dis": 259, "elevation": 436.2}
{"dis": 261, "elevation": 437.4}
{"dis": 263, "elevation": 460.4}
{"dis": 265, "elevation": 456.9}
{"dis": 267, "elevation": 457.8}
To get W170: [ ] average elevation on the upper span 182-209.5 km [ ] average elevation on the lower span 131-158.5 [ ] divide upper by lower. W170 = 1.04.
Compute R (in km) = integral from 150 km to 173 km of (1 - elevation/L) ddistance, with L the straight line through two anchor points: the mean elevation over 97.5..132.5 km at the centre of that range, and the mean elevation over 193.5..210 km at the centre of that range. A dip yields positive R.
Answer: 1.4 km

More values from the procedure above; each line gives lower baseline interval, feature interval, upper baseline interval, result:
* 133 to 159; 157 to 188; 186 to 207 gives 1.0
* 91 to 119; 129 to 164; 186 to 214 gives 1.3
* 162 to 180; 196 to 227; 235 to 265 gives -0.5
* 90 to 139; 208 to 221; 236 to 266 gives 0.2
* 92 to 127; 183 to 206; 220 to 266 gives -0.6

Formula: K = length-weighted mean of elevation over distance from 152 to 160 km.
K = 427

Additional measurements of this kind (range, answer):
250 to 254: 438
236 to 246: 453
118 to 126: 454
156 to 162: 423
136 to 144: 450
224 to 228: 442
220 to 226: 439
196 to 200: 465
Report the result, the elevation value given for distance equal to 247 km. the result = 454.9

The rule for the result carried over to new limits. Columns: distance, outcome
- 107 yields 454.3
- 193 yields 452.8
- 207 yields 449.7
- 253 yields 443.4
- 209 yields 442.6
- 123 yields 452.4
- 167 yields 434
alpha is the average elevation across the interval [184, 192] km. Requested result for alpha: 456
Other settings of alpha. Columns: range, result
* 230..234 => 439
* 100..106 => 458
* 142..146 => 445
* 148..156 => 431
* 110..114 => 456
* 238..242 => 457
